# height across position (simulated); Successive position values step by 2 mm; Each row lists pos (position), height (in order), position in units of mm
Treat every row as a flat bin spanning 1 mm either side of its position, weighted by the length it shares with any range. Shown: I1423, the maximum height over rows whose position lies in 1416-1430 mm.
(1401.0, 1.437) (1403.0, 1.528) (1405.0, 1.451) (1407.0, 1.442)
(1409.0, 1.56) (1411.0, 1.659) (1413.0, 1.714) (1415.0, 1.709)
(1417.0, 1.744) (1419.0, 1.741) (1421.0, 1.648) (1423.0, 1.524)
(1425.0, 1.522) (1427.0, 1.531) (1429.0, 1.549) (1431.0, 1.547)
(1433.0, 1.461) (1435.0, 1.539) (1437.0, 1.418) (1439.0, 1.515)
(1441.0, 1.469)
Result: 1.744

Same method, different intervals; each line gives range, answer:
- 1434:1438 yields 1.539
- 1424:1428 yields 1.531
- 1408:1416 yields 1.714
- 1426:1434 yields 1.549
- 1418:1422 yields 1.741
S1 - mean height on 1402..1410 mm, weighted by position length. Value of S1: 1.5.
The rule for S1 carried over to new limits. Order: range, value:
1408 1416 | 1.66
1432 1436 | 1.5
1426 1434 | 1.52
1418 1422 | 1.69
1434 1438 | 1.48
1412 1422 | 1.71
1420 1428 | 1.56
